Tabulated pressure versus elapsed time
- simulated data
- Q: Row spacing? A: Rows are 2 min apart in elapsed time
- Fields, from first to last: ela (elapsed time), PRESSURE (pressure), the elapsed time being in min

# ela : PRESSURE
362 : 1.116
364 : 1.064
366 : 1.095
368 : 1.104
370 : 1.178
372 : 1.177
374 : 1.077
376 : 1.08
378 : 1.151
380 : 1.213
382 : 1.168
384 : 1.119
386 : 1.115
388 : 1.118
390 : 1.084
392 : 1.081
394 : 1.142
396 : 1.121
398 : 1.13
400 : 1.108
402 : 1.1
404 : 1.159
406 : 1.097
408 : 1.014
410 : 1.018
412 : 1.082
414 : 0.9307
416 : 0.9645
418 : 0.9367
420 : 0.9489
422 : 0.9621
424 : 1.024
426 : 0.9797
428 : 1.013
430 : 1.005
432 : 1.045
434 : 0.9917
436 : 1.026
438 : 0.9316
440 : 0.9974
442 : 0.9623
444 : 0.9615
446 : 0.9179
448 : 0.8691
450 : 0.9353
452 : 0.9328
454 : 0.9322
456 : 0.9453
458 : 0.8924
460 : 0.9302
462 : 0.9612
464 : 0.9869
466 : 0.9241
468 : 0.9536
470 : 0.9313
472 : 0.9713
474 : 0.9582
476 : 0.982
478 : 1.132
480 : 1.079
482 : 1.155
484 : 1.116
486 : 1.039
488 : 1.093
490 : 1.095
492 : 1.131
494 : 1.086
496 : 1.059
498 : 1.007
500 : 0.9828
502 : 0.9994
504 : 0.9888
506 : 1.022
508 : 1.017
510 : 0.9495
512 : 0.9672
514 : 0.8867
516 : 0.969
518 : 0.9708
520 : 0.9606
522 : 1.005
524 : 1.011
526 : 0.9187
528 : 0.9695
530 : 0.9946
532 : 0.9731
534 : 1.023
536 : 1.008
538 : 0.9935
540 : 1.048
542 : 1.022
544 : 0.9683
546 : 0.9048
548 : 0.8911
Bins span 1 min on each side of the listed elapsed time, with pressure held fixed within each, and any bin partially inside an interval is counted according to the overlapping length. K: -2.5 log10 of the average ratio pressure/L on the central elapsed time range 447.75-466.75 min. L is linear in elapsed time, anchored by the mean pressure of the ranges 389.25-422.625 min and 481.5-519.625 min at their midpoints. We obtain 0.11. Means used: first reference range 1.05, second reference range 1.03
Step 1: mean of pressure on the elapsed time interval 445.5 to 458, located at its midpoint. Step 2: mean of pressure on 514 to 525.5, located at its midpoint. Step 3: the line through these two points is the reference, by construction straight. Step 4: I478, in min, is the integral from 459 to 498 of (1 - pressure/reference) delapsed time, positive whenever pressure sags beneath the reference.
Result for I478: -3.7 min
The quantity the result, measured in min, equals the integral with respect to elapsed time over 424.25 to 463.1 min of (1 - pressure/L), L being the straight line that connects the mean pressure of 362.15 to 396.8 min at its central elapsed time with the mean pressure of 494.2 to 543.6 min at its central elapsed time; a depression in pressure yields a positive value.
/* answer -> 3.7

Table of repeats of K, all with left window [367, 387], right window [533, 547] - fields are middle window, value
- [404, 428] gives 0.10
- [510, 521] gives 0.07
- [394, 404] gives 0.00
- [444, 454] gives 0.17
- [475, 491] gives -0.04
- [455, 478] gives 0.11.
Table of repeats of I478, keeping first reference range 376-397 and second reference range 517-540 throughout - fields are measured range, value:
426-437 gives 0.7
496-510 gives 0.1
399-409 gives 0.1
